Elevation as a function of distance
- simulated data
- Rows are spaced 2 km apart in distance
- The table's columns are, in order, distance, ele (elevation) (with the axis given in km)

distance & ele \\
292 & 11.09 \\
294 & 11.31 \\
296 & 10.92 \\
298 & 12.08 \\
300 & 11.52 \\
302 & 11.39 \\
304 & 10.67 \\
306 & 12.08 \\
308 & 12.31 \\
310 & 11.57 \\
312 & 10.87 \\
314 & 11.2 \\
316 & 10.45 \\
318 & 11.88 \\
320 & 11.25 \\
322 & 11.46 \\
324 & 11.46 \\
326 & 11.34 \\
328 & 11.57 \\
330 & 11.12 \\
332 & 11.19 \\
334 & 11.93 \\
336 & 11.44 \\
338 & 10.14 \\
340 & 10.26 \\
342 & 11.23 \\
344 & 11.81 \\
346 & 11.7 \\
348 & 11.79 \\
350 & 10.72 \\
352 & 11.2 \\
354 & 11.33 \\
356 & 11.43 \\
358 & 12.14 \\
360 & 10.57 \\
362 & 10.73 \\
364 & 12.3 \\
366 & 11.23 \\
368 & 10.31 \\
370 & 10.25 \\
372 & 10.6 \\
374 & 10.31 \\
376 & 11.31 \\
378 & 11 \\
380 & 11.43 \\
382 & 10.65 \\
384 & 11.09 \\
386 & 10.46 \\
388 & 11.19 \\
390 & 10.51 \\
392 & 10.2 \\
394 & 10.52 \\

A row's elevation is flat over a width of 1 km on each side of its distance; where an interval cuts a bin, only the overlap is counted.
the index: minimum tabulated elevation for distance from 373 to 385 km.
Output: 10.31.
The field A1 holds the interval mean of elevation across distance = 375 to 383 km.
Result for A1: 11.1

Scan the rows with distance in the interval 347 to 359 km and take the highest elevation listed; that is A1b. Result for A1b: 12.14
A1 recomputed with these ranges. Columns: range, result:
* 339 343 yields 10.7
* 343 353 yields 11.4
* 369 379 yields 10.7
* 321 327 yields 11.4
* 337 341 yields 10.2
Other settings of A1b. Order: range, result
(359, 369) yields 12.3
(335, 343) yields 11.44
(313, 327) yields 11.88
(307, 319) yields 12.31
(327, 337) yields 11.93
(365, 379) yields 11.31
